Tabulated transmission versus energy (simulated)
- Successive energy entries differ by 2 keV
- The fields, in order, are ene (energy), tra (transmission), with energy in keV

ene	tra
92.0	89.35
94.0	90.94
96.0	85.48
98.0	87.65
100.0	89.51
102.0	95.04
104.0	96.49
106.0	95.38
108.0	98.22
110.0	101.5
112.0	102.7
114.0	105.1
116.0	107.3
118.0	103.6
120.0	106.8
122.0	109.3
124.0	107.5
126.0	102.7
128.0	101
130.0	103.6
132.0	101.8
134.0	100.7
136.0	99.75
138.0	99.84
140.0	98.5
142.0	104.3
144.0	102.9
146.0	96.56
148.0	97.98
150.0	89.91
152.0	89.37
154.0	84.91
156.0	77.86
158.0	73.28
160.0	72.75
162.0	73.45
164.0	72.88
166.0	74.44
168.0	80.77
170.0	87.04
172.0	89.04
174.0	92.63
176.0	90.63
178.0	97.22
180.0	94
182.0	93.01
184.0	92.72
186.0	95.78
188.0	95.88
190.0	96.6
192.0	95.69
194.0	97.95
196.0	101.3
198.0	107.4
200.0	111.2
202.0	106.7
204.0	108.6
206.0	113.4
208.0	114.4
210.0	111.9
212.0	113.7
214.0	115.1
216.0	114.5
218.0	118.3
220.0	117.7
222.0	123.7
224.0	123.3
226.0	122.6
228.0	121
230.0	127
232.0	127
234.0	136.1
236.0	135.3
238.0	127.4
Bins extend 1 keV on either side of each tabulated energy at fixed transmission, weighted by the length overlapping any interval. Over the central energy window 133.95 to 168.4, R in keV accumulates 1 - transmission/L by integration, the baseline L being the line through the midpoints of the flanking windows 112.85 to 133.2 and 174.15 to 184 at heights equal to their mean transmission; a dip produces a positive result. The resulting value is 3.9 keV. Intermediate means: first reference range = 105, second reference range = 93.5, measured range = 88.1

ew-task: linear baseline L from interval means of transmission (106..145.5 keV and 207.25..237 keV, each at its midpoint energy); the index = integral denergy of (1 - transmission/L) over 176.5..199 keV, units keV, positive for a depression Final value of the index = 3.5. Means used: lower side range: 103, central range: 96.9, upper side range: 121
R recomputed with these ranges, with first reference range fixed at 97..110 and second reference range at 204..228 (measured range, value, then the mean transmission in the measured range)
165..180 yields 2.8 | 87.8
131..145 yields 0.0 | 101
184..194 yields 1.4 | 95.9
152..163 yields 2.9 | 77.6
